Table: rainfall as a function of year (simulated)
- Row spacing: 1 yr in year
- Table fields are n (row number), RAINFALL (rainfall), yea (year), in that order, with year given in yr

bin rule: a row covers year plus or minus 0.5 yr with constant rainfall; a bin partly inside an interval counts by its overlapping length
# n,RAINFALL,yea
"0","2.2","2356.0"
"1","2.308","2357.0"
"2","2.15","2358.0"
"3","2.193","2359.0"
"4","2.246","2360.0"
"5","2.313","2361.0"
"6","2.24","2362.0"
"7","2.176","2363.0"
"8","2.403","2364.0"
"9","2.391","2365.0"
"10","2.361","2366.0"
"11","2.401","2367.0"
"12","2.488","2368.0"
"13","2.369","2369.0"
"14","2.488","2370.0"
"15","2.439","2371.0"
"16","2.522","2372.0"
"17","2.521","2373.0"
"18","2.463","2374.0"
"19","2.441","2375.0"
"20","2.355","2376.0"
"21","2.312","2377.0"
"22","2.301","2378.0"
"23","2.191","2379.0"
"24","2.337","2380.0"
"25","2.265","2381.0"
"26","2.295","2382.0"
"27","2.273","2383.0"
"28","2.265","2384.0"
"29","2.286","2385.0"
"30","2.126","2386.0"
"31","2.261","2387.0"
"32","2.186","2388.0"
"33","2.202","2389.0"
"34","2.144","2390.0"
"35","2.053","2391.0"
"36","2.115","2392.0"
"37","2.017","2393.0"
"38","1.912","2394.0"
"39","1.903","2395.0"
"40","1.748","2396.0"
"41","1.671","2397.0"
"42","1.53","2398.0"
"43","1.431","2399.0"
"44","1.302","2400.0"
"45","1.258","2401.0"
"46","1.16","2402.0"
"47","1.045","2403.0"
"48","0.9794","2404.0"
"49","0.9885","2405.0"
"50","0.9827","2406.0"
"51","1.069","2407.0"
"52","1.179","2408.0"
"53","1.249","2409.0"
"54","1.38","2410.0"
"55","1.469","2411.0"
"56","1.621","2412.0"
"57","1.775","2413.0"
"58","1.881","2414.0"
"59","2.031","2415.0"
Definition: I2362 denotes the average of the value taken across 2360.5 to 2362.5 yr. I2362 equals 2.28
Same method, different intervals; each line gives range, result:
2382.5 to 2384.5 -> 2.27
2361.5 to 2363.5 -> 2.21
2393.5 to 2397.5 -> 1.81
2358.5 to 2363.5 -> 2.23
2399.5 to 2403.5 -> 1.19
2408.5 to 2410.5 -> 1.31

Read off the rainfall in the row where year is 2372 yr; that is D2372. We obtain 2.522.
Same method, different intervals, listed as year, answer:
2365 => 2.391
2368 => 2.488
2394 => 1.912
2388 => 2.186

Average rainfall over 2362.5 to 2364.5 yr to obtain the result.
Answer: 2.29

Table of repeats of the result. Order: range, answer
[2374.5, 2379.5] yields 2.32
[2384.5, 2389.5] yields 2.21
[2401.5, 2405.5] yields 1.04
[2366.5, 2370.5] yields 2.44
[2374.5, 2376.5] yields 2.4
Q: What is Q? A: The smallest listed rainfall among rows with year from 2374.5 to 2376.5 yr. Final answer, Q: 2.355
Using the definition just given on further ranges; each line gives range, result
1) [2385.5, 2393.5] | 2.017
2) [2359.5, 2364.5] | 2.176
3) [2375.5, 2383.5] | 2.191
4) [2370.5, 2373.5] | 2.439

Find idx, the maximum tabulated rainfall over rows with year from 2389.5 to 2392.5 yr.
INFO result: 2.144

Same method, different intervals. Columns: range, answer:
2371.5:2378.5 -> 2.522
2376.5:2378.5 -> 2.312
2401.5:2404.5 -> 1.16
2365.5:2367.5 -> 2.401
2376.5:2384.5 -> 2.337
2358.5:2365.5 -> 2.403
